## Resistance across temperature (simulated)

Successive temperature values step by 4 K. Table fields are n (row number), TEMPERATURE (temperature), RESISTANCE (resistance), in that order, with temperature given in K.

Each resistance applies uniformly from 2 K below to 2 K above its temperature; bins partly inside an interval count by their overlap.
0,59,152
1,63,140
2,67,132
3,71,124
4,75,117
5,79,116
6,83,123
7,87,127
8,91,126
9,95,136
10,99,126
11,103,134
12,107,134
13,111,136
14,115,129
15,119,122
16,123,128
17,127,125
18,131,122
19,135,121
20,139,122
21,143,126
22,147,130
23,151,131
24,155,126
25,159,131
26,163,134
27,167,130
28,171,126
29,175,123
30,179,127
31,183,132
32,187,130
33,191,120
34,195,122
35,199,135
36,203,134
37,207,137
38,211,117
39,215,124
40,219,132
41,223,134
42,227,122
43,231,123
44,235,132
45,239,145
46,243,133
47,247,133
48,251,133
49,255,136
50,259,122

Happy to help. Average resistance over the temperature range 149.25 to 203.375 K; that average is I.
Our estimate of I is 128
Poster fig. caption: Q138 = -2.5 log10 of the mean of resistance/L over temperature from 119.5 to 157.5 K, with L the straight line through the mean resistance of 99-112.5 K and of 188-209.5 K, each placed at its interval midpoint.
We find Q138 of 0.05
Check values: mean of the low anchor 133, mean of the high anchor 129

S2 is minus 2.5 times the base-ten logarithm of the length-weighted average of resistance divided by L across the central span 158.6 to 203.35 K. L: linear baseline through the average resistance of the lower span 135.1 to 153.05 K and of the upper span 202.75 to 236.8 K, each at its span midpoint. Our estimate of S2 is -0.01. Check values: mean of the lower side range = 127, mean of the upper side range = 128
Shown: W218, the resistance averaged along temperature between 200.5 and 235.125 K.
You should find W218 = 128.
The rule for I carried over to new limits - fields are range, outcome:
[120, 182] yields 127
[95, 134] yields 129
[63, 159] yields 127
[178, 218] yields 128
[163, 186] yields 128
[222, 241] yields 131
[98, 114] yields 133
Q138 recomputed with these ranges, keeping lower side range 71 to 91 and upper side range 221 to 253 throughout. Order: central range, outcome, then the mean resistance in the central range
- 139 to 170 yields -0.02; 129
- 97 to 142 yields -0.03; 127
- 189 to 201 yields 0.03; 126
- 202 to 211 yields -0.01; 132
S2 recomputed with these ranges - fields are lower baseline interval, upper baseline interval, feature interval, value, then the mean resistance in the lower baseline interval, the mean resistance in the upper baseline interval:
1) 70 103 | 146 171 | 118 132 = 0.03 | 125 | 130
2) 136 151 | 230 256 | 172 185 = 0.01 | 126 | 134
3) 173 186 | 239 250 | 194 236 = 0.03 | 128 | 135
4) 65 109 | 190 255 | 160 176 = 0.00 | 127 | 130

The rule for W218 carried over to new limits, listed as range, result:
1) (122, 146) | 124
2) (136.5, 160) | 127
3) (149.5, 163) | 130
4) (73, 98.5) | 124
